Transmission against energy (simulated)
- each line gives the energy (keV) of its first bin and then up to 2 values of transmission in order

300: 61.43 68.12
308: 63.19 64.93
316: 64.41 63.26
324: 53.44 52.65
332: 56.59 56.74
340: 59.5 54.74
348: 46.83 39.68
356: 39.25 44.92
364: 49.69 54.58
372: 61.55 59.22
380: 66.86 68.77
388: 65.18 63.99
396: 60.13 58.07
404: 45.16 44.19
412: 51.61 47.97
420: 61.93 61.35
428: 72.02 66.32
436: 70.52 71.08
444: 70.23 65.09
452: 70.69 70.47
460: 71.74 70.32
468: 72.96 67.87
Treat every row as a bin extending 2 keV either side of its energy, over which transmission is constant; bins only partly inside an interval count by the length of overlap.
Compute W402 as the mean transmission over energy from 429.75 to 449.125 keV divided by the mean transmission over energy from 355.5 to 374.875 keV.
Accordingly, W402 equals 1.34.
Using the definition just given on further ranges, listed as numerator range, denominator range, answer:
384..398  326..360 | 1.27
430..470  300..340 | 1.16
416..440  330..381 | 1.24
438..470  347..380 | 1.39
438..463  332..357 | 1.39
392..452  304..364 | 1.11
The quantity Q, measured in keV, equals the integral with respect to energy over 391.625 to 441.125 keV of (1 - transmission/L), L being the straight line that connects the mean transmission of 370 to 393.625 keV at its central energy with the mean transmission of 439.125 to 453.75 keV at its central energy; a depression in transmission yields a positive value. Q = 5.7 keV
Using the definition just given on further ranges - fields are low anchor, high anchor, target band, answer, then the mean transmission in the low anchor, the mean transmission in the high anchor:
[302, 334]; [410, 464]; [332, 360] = 5.5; 60.8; 65.6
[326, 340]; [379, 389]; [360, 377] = 2.4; 55.9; 67.1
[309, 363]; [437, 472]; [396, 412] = 3.1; 53.7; 70.2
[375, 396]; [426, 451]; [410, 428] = 2.7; 64.6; 69.3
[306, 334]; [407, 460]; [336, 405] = 7.1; 59.8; 64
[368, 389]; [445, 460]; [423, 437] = -0.1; 63.3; 69.2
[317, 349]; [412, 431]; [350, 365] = 3.7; 56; 60.1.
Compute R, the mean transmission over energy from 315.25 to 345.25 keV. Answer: 57.5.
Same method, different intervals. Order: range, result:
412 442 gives 63.6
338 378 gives 51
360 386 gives 58.9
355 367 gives 45.9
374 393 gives 64.8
